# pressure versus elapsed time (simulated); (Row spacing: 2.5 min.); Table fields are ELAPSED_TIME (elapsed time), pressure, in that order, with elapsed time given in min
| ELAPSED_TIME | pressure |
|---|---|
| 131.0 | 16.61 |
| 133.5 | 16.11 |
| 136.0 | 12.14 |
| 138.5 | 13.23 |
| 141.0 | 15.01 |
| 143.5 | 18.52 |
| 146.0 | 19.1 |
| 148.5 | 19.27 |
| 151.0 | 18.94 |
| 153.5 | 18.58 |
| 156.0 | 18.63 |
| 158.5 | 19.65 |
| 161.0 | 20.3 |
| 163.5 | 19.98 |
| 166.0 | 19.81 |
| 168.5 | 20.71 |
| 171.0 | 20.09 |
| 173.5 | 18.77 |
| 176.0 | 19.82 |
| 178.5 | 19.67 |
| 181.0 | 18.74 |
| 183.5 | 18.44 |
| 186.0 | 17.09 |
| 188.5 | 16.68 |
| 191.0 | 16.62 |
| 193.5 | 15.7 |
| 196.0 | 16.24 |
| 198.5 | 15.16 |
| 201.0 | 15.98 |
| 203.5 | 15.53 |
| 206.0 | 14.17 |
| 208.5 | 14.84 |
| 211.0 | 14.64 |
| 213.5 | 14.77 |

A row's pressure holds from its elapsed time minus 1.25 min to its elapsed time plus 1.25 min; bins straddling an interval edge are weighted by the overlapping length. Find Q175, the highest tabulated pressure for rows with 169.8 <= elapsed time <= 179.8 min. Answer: 20.09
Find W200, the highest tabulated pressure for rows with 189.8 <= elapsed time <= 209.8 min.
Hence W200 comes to 16.62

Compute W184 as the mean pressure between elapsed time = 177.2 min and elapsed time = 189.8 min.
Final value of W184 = 18.1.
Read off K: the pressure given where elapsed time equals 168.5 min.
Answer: 20.71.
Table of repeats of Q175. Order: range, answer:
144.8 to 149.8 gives 19.27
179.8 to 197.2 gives 18.74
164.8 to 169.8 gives 20.71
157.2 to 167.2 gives 20.3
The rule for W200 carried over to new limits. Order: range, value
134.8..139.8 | 13.23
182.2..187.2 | 18.44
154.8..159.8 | 19.65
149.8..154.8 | 18.94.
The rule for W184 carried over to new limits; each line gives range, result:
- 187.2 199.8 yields 16.1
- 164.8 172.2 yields 20.2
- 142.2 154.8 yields 18.9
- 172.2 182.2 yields 19.3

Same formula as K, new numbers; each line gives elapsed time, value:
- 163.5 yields 19.98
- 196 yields 16.24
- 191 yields 16.62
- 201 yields 15.98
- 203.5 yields 15.53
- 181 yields 18.74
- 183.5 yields 18.44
